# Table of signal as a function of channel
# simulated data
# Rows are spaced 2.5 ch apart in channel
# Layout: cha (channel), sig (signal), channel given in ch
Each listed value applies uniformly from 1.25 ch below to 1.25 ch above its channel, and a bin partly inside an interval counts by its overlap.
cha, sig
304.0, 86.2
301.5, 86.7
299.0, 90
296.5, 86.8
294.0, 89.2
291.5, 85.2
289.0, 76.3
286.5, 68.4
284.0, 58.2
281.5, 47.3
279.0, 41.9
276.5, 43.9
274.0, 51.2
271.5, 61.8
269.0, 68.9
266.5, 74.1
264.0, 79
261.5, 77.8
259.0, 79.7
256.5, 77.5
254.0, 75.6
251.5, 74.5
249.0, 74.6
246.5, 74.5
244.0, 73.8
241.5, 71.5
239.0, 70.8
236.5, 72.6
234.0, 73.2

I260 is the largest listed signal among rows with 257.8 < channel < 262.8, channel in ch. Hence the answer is 79.7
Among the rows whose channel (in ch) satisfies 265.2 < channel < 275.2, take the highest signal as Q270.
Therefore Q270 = 74.1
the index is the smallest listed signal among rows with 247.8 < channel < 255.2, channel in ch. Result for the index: 74.5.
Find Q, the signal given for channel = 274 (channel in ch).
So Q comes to 51.2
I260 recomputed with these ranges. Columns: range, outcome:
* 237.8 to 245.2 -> 73.8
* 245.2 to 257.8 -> 77.5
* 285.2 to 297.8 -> 89.2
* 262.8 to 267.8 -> 79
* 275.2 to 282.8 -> 47.3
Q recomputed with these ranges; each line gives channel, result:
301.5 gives 86.7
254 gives 75.6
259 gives 79.7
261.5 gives 77.8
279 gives 41.9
